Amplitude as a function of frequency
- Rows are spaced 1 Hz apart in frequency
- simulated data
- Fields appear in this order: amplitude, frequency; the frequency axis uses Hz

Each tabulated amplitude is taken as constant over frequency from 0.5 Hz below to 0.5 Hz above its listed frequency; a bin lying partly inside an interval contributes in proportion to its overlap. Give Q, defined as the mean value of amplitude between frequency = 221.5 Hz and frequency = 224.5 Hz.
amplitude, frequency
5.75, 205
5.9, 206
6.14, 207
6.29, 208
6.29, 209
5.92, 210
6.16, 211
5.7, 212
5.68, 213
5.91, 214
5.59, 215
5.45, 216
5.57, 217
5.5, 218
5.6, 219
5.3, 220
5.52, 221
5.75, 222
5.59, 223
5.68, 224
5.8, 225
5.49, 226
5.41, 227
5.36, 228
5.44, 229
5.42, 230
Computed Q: 5.67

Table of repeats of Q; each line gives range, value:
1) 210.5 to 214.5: 5.86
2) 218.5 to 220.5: 5.45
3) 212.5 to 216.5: 5.66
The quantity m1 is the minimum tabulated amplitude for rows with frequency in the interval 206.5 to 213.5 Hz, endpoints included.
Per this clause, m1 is 5.68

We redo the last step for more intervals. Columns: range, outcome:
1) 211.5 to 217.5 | 5.45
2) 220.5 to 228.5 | 5.36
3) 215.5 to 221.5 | 5.3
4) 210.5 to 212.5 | 5.7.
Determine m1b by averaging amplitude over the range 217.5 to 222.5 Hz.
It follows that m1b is 5.53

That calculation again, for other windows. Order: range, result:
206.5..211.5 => 6.16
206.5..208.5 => 6.21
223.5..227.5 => 5.59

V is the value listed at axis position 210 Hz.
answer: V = 5.92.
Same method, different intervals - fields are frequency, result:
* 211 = 6.16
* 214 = 5.91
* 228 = 5.36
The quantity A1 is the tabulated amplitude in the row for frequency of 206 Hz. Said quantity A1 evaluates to 5.9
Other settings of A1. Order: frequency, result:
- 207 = 6.14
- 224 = 5.68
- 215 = 5.59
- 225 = 5.8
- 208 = 6.29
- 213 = 5.68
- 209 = 6.29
